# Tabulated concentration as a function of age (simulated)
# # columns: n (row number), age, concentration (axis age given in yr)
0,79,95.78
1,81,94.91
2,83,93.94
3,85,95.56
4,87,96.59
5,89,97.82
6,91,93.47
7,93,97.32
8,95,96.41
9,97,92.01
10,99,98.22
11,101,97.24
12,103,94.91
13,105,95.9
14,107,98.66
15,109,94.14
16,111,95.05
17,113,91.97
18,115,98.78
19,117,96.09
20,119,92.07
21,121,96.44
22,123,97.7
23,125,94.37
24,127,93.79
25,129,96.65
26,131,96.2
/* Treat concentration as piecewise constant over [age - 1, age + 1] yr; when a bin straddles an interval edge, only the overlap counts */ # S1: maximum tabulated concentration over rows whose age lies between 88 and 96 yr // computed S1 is 97.82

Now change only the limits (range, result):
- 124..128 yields 94.37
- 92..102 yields 98.22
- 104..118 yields 98.78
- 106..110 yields 98.66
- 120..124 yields 97.7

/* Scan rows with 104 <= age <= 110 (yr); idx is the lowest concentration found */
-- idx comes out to 94.14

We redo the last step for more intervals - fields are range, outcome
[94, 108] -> 92.01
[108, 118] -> 91.97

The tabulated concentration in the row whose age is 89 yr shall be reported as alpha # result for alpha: 97.82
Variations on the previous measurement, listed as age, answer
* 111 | 95.05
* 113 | 91.97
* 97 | 92.01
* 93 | 97.32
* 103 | 94.91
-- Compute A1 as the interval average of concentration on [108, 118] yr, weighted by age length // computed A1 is 95.2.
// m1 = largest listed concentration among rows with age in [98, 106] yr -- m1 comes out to 98.22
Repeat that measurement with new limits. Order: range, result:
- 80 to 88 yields 96.59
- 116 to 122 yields 96.44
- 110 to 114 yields 95.05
